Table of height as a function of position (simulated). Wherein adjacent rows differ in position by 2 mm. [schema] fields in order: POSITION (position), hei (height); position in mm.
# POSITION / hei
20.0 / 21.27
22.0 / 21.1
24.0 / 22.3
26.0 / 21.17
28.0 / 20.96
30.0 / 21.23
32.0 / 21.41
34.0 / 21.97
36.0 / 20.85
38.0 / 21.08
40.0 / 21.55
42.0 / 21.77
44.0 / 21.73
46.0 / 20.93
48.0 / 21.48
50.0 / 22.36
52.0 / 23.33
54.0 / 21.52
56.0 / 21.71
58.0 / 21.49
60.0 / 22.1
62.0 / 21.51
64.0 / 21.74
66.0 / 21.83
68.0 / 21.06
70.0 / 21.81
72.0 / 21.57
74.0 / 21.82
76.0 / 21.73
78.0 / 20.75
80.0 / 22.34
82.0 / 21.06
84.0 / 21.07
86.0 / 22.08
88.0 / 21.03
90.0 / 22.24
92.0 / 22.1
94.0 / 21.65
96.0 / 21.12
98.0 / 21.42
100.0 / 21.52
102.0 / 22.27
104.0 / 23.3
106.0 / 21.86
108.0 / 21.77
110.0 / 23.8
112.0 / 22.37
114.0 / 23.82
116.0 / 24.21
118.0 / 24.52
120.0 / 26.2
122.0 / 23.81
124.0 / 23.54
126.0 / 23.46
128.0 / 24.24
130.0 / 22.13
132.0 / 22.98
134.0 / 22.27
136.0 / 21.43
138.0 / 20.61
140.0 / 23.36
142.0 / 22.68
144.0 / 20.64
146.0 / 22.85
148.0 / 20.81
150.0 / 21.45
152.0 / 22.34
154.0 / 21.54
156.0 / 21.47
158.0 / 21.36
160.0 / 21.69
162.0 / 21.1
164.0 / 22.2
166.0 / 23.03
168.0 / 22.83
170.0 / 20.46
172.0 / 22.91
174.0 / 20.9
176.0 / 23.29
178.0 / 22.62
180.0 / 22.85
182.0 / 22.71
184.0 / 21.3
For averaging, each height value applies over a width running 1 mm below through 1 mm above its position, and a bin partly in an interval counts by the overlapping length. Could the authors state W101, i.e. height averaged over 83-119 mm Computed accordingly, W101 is 22.3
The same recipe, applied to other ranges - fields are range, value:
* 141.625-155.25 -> 21.7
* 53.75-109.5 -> 21.7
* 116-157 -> 22.7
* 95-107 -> 21.9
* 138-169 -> 21.9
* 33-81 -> 21.7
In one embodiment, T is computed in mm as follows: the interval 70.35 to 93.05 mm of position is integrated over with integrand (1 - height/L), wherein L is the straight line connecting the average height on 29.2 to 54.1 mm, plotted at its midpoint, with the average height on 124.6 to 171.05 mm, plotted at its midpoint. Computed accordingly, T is 0.2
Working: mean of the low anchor 21.6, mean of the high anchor 22.1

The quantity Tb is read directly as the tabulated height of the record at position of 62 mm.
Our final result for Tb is 21.51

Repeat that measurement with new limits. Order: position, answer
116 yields 24.21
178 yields 22.62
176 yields 23.29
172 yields 22.91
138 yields 20.61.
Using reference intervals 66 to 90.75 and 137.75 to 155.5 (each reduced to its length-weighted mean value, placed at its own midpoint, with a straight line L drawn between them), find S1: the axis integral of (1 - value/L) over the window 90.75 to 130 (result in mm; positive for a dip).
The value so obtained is -2.3 mm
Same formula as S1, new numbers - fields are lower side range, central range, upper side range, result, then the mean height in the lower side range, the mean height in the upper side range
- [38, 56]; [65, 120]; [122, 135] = 1.0 mm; 21.8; 23.2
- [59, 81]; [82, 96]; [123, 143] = 0.2 mm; 21.7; 22.7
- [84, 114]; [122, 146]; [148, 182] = -0.6 mm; 22.1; 22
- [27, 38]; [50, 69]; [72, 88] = -0.4 mm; 21.3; 21.5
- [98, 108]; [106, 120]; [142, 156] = -0.9 mm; 22.1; 21.7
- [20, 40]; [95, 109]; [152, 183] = -0.1 mm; 21.3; 22.1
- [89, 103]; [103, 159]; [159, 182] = -1.8 mm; 21.8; 22.2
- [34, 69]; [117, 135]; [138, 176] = -1.5 mm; 21.7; 21.9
